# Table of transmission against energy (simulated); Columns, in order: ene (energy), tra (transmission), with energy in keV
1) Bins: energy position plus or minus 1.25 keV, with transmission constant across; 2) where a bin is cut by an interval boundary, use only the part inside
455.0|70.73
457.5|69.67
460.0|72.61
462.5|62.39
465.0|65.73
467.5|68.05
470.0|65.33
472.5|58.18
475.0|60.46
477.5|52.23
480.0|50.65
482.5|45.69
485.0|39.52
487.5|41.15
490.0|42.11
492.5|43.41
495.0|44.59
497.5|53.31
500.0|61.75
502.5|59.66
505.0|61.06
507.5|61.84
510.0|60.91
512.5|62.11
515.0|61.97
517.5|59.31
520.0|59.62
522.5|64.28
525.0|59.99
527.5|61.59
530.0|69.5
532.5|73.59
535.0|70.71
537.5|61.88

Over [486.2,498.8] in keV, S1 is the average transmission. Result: 45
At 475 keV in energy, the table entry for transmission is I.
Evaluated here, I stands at 60.46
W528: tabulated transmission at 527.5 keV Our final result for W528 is 61.59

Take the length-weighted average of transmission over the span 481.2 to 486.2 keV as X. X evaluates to 42.7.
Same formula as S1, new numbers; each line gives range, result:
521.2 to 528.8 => 62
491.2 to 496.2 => 44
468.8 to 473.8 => 61.7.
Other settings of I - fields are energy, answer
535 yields 70.71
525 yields 59.99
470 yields 65.33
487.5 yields 41.15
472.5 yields 58.18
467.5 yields 68.05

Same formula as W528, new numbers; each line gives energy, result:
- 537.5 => 61.88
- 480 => 50.65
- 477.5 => 52.23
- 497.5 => 53.31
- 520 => 59.62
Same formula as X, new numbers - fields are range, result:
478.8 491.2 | 43.8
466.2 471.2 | 66.7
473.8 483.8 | 52.2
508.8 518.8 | 61.1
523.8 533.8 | 66.2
